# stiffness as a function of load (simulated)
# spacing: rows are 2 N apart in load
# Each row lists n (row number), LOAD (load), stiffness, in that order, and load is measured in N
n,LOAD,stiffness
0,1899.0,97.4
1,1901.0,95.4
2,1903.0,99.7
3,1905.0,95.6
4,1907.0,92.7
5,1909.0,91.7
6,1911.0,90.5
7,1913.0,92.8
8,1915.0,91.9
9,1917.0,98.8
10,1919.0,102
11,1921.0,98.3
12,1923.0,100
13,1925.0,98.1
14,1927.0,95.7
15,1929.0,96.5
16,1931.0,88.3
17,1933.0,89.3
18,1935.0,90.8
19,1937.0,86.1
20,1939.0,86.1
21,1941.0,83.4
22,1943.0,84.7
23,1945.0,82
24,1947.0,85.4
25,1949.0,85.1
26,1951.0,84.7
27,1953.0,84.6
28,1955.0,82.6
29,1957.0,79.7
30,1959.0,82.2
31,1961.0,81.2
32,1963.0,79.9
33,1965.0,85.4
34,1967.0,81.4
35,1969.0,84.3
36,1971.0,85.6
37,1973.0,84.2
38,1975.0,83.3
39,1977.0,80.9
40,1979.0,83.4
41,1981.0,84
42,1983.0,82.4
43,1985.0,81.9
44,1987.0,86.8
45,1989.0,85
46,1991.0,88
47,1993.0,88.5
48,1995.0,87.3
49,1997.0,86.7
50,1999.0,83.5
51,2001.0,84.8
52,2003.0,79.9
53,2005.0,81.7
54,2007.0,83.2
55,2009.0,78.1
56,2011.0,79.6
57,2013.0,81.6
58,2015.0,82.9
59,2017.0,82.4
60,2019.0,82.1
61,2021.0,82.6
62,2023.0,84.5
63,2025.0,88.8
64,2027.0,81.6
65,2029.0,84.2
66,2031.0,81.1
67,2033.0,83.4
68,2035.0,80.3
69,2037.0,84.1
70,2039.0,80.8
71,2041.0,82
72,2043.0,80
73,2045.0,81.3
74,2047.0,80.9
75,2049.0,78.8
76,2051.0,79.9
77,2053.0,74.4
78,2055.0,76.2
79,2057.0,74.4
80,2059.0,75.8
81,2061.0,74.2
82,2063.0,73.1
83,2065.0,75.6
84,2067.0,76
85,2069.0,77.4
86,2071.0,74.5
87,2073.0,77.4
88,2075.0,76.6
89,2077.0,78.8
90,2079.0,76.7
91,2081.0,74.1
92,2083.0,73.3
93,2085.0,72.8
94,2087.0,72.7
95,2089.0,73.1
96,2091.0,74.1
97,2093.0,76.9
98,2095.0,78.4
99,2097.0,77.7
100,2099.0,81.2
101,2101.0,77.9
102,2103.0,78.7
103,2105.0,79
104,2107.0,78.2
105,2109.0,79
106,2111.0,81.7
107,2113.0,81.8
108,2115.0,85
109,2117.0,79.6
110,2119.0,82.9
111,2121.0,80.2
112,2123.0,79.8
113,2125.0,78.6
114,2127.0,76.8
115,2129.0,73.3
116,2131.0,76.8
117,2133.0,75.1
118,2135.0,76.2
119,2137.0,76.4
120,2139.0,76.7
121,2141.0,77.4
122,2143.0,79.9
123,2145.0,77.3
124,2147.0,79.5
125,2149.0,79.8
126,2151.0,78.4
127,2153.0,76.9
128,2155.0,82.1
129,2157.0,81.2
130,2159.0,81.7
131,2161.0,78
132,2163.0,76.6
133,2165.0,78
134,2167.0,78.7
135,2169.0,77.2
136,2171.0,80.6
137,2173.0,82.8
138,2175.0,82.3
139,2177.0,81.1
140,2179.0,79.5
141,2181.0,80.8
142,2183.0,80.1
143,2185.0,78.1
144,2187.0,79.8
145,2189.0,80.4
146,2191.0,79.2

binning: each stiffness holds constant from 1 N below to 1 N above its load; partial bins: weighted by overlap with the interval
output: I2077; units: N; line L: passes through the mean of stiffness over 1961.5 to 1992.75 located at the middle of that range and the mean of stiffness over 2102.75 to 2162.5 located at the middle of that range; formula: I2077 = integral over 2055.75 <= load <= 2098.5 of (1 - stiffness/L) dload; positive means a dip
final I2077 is 2.7 N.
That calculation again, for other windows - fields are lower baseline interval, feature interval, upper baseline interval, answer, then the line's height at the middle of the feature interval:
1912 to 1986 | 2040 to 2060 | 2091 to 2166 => 0.99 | 82.4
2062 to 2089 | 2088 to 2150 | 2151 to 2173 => -0.90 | 77.2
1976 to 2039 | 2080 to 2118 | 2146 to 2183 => 1.68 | 81.3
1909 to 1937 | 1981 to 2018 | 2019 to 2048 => 1.12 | 86.2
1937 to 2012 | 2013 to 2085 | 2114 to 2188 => 2.29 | 81.7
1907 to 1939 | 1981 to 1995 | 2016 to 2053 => 0.23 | 86.9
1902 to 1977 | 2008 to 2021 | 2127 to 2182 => 0.60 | 85.2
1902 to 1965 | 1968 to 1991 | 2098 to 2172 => 0.84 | 87.2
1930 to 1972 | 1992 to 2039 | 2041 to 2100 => -1.74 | 80.2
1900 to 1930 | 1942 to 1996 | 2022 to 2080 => 3.23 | 89.3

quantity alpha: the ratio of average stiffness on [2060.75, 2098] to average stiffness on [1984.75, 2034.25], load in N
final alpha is 0.9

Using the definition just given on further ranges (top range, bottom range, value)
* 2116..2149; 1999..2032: 0.95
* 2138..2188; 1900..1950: 0.86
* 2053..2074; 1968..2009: 0.90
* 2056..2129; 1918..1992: 0.89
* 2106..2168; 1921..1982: 0.91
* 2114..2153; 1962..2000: 0.93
